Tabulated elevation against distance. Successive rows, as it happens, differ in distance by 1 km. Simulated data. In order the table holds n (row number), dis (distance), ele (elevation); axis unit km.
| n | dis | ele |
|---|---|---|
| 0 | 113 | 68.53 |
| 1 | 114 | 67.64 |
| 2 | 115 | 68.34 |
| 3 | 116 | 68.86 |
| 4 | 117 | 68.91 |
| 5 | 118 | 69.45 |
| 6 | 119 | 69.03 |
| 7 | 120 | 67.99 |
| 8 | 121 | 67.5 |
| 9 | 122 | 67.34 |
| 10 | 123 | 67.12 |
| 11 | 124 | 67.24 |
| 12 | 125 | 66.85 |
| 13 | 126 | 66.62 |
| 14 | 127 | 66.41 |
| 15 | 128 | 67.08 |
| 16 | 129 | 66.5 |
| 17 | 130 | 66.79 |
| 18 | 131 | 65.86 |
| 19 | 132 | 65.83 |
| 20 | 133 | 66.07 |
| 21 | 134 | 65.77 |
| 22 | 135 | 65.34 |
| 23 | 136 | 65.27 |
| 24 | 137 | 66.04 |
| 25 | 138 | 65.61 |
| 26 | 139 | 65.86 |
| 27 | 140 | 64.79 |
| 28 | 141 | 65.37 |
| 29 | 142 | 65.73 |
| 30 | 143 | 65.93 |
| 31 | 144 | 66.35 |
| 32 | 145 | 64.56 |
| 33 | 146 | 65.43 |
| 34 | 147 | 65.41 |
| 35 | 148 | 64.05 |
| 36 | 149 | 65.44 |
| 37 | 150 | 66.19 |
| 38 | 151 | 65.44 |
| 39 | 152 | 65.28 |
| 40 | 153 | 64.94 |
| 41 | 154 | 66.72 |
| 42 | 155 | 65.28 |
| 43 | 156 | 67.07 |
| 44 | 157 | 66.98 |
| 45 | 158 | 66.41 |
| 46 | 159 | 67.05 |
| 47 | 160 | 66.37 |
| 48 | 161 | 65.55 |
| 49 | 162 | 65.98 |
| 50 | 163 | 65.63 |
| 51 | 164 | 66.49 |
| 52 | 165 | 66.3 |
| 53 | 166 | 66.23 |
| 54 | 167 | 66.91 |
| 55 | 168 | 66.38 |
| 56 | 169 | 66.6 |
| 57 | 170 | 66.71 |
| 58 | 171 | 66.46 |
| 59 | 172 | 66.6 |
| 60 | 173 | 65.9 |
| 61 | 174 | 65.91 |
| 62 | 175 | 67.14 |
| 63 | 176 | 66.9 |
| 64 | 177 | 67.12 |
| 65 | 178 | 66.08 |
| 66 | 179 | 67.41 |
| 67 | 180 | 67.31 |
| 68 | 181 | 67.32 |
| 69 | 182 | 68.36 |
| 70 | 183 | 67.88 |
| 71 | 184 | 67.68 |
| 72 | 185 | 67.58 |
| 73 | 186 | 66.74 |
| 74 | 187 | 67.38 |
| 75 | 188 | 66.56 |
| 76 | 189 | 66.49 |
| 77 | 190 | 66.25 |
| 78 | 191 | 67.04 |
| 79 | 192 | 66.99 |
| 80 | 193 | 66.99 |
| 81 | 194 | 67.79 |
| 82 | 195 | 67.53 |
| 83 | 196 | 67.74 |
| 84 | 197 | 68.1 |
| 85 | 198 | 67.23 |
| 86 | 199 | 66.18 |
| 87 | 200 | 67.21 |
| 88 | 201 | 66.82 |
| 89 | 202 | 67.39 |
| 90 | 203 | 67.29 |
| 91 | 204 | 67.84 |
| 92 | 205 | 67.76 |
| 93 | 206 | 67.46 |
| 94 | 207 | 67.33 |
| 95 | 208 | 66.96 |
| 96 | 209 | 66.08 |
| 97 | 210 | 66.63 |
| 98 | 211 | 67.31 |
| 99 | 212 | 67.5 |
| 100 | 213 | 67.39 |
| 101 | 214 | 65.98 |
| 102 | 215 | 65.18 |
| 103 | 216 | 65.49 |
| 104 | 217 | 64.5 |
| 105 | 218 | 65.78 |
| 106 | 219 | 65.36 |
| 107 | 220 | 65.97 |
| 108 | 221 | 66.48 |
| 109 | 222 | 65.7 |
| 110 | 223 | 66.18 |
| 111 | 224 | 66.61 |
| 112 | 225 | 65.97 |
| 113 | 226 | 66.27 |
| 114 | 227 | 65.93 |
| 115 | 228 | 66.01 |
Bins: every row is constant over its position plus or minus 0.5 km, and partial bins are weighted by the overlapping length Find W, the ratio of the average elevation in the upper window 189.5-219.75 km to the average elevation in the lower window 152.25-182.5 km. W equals 1.00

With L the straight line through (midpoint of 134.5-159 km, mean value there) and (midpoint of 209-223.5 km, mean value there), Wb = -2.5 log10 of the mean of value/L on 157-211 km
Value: -0.016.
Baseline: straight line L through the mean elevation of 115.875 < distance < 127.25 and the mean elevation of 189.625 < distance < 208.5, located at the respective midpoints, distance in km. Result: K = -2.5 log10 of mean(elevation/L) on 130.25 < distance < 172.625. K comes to 0.03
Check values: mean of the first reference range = 67.8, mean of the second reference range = 67.3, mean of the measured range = 65.9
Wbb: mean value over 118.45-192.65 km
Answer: 66.4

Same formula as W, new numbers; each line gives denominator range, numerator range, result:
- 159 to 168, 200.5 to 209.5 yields 1.01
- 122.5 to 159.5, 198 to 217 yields 1.01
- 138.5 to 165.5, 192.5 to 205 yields 1.02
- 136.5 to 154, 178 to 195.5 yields 1.03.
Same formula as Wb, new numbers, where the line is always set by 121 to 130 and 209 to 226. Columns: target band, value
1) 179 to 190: -0.01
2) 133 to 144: 0.02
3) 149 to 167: 0.01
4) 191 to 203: -0.02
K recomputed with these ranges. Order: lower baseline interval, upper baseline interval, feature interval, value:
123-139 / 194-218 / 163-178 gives 0.00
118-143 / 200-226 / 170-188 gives -0.01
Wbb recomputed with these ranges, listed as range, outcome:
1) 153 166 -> 66.3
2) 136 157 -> 65.6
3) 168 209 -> 67.1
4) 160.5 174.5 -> 66.3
